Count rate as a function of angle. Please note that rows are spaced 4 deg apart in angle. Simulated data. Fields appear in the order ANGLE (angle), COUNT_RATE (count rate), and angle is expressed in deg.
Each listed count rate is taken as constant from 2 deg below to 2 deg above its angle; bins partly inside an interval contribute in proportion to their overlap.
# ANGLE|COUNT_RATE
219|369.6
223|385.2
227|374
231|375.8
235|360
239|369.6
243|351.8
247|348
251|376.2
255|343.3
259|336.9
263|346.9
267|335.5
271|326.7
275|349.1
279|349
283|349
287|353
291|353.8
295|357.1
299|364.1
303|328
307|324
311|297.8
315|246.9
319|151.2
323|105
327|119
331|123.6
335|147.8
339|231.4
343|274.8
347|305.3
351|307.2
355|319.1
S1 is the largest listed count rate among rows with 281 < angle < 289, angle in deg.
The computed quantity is 353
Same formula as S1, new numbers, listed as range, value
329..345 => 274.8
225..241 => 375.8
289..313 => 364.1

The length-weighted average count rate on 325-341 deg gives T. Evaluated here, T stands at 155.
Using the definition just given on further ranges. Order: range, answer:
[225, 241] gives 370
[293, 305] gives 350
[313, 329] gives 156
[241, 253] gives 359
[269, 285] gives 343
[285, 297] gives 355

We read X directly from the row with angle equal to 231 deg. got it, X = 375.8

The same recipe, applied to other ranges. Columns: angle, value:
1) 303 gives 328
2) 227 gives 374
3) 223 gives 385.2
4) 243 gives 351.8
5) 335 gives 147.8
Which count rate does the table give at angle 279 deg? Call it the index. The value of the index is 349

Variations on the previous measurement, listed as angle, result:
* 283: 349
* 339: 231.4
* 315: 246.9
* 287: 353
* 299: 364.1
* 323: 105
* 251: 376.2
